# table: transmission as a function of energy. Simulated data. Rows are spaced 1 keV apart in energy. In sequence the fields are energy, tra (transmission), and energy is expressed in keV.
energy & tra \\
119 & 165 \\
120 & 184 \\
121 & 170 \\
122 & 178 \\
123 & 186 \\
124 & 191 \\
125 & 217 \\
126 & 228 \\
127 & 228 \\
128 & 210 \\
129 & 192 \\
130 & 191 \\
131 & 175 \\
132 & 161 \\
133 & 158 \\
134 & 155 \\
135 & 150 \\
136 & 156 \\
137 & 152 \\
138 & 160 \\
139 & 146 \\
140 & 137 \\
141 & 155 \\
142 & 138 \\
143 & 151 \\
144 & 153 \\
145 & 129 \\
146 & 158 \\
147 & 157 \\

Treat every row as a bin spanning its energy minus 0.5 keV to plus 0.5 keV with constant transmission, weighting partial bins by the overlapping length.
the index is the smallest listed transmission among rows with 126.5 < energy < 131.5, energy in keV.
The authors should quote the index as 175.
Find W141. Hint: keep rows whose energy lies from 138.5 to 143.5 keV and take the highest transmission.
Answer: 155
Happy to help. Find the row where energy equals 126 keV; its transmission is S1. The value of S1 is 228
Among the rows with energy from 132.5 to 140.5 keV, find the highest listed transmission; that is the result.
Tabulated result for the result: 160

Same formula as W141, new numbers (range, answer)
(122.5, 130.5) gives 228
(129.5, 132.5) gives 191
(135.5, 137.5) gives 156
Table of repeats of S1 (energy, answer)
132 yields 161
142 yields 138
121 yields 170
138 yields 160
